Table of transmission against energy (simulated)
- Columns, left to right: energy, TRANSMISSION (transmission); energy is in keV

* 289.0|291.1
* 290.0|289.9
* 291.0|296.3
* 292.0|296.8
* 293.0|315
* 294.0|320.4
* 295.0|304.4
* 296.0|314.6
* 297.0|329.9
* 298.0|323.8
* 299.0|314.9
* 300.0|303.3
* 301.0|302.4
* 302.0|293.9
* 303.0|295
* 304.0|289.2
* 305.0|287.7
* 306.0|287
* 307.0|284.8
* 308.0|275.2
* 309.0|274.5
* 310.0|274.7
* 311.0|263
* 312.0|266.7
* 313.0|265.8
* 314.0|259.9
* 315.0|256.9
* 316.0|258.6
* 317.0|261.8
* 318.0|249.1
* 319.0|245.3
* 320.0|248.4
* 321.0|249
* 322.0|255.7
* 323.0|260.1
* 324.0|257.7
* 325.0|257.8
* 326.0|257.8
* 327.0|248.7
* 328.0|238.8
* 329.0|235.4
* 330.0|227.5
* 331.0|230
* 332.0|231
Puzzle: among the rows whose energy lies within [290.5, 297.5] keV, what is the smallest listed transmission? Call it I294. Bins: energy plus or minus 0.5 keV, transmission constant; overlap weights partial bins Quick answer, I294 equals 296.3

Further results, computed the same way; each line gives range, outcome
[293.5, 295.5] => 304.4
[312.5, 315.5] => 256.9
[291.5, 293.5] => 296.8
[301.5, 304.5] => 289.2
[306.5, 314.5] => 259.9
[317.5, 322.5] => 245.3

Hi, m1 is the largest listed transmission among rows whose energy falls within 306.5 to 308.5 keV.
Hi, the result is 284.8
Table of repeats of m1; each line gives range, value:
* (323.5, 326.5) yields 257.8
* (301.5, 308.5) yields 295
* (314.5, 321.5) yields 261.8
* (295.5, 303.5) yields 329.9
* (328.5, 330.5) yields 235.4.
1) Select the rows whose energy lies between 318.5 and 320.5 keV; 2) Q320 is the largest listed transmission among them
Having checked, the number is 248.4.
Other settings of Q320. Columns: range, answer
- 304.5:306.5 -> 287.7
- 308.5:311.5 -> 274.7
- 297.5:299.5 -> 323.8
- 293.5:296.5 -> 320.4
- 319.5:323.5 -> 260.1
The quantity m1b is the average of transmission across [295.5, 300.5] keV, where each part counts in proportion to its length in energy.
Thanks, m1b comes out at 317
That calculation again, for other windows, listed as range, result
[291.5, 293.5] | 306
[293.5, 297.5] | 317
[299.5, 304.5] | 297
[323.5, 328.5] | 252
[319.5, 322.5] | 251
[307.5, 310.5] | 275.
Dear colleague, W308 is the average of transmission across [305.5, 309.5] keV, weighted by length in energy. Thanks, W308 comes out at 280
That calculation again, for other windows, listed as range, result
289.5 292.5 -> 294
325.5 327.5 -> 253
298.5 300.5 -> 309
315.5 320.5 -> 253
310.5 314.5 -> 264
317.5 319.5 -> 247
